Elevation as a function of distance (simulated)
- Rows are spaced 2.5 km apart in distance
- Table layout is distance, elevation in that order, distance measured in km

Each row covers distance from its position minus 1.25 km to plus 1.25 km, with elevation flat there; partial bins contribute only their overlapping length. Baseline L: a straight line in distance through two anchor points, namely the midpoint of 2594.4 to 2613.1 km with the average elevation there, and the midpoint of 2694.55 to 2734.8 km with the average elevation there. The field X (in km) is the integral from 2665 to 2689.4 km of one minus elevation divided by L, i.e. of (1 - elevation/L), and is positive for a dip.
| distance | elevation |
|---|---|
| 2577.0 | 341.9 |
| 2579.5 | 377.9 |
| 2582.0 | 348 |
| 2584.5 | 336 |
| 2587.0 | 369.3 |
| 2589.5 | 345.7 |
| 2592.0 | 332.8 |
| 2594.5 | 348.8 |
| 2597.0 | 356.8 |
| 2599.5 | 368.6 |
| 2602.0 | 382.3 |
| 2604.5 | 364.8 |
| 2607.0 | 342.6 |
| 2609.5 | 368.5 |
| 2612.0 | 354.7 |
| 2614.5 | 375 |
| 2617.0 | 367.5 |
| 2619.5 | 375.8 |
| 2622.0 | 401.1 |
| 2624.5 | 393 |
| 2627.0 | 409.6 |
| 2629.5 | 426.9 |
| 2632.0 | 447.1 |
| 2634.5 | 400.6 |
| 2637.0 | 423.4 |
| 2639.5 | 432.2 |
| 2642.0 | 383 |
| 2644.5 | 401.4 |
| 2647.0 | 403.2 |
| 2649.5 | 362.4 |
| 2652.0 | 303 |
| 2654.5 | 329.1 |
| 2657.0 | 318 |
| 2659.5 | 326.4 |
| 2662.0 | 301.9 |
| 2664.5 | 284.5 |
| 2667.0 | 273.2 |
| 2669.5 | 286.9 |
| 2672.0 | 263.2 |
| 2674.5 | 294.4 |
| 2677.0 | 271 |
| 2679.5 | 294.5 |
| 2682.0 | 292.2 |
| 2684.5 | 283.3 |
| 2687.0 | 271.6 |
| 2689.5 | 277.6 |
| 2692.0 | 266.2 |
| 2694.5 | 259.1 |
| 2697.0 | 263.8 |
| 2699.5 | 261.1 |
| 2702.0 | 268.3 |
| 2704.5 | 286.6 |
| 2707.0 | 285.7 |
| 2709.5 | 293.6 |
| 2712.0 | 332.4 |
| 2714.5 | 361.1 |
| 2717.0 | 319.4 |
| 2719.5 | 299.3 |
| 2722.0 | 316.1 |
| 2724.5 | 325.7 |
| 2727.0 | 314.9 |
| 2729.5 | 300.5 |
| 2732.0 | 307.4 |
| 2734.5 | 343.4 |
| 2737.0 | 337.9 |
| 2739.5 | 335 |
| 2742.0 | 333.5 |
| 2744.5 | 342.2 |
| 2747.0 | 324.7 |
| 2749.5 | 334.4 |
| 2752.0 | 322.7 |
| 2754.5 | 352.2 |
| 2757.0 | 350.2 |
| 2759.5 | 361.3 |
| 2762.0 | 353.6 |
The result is 3.1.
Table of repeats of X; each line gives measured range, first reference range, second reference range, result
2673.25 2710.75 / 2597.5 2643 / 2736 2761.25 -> 8.7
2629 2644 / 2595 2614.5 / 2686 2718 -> -3.5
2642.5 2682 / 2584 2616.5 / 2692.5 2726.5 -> 1.2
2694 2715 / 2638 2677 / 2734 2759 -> 2.9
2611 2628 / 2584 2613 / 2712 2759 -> -1.5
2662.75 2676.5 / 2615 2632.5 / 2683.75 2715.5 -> 2.1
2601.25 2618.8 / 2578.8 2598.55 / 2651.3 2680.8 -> -1.5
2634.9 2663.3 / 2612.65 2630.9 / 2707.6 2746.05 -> 0.9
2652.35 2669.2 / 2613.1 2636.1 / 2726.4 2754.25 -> 3.3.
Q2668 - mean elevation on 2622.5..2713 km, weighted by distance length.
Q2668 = 325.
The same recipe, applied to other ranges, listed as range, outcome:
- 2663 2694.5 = 279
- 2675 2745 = 301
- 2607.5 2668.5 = 369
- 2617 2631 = 399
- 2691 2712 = 277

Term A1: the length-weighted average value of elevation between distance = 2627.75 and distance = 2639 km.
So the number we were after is 424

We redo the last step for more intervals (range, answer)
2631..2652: 400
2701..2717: 306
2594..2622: 366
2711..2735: 321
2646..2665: 329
